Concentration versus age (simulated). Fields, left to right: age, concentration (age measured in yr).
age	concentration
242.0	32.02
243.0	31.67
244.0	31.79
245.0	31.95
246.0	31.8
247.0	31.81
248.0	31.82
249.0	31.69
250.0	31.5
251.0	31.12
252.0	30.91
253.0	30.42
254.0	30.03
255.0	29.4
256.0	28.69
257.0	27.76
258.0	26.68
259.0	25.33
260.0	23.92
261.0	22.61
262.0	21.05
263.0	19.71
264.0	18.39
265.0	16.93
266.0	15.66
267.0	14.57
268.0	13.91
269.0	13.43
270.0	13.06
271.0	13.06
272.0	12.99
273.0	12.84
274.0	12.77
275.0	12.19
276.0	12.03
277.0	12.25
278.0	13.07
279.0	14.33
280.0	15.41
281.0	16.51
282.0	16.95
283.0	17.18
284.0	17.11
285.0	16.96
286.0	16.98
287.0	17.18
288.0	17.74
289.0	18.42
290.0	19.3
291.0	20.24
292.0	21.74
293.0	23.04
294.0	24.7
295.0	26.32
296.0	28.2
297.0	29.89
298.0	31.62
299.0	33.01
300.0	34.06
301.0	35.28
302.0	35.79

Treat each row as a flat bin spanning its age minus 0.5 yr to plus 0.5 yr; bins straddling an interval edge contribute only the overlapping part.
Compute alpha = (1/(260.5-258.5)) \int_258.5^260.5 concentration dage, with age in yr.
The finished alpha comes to 24.6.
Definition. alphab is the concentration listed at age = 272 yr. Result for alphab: 12.99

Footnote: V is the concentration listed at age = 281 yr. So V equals 16.51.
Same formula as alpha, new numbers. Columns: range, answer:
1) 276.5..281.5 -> 14.3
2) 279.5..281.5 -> 16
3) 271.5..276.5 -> 12.6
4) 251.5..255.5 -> 30.2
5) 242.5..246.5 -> 31.8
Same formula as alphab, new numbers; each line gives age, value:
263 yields 19.71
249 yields 31.69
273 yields 12.84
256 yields 28.69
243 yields 31.67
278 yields 13.07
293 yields 23.04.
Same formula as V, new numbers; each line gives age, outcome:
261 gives 22.61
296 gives 28.2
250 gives 31.5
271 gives 13.06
